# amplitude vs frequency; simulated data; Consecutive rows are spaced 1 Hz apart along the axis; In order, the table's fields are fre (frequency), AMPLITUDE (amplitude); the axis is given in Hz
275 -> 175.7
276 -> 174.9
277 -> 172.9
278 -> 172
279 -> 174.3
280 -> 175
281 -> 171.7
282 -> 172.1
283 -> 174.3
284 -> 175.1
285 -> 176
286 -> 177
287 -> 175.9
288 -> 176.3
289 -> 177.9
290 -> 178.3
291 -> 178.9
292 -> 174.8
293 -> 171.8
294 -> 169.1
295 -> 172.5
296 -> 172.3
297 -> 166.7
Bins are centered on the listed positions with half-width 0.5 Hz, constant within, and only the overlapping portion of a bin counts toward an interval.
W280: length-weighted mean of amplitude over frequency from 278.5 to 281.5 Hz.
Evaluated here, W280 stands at 174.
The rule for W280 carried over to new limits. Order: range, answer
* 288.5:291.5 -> 178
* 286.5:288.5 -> 176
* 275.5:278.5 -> 173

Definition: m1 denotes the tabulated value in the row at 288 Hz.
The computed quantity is 176.3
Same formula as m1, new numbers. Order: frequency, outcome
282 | 172.1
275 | 175.7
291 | 178.9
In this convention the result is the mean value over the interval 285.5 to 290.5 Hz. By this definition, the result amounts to 177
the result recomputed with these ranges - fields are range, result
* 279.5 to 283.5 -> 173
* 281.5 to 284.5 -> 174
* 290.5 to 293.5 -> 175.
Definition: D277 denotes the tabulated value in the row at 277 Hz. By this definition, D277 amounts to 172.9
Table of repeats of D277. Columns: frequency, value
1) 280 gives 175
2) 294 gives 169.1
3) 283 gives 174.3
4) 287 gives 175.9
